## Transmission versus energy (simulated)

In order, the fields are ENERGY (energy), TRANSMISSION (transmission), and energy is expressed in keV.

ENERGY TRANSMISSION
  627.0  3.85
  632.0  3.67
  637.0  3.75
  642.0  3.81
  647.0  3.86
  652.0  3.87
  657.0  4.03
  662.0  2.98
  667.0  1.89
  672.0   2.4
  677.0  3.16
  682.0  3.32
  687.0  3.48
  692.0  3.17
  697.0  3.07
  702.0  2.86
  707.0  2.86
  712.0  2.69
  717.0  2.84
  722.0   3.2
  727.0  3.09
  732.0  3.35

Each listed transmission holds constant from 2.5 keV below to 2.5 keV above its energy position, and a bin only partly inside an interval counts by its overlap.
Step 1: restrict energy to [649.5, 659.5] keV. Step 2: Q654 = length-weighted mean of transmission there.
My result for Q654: 3.95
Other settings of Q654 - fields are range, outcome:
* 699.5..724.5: 2.89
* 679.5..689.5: 3.4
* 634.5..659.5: 3.86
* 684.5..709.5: 3.09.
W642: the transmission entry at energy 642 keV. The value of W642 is 3.81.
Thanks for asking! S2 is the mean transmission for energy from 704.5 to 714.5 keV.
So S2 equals 2.77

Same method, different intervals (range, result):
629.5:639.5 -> 3.71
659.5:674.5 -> 2.42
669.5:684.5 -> 2.96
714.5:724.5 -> 3.02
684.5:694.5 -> 3.33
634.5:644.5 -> 3.78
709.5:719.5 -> 2.76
